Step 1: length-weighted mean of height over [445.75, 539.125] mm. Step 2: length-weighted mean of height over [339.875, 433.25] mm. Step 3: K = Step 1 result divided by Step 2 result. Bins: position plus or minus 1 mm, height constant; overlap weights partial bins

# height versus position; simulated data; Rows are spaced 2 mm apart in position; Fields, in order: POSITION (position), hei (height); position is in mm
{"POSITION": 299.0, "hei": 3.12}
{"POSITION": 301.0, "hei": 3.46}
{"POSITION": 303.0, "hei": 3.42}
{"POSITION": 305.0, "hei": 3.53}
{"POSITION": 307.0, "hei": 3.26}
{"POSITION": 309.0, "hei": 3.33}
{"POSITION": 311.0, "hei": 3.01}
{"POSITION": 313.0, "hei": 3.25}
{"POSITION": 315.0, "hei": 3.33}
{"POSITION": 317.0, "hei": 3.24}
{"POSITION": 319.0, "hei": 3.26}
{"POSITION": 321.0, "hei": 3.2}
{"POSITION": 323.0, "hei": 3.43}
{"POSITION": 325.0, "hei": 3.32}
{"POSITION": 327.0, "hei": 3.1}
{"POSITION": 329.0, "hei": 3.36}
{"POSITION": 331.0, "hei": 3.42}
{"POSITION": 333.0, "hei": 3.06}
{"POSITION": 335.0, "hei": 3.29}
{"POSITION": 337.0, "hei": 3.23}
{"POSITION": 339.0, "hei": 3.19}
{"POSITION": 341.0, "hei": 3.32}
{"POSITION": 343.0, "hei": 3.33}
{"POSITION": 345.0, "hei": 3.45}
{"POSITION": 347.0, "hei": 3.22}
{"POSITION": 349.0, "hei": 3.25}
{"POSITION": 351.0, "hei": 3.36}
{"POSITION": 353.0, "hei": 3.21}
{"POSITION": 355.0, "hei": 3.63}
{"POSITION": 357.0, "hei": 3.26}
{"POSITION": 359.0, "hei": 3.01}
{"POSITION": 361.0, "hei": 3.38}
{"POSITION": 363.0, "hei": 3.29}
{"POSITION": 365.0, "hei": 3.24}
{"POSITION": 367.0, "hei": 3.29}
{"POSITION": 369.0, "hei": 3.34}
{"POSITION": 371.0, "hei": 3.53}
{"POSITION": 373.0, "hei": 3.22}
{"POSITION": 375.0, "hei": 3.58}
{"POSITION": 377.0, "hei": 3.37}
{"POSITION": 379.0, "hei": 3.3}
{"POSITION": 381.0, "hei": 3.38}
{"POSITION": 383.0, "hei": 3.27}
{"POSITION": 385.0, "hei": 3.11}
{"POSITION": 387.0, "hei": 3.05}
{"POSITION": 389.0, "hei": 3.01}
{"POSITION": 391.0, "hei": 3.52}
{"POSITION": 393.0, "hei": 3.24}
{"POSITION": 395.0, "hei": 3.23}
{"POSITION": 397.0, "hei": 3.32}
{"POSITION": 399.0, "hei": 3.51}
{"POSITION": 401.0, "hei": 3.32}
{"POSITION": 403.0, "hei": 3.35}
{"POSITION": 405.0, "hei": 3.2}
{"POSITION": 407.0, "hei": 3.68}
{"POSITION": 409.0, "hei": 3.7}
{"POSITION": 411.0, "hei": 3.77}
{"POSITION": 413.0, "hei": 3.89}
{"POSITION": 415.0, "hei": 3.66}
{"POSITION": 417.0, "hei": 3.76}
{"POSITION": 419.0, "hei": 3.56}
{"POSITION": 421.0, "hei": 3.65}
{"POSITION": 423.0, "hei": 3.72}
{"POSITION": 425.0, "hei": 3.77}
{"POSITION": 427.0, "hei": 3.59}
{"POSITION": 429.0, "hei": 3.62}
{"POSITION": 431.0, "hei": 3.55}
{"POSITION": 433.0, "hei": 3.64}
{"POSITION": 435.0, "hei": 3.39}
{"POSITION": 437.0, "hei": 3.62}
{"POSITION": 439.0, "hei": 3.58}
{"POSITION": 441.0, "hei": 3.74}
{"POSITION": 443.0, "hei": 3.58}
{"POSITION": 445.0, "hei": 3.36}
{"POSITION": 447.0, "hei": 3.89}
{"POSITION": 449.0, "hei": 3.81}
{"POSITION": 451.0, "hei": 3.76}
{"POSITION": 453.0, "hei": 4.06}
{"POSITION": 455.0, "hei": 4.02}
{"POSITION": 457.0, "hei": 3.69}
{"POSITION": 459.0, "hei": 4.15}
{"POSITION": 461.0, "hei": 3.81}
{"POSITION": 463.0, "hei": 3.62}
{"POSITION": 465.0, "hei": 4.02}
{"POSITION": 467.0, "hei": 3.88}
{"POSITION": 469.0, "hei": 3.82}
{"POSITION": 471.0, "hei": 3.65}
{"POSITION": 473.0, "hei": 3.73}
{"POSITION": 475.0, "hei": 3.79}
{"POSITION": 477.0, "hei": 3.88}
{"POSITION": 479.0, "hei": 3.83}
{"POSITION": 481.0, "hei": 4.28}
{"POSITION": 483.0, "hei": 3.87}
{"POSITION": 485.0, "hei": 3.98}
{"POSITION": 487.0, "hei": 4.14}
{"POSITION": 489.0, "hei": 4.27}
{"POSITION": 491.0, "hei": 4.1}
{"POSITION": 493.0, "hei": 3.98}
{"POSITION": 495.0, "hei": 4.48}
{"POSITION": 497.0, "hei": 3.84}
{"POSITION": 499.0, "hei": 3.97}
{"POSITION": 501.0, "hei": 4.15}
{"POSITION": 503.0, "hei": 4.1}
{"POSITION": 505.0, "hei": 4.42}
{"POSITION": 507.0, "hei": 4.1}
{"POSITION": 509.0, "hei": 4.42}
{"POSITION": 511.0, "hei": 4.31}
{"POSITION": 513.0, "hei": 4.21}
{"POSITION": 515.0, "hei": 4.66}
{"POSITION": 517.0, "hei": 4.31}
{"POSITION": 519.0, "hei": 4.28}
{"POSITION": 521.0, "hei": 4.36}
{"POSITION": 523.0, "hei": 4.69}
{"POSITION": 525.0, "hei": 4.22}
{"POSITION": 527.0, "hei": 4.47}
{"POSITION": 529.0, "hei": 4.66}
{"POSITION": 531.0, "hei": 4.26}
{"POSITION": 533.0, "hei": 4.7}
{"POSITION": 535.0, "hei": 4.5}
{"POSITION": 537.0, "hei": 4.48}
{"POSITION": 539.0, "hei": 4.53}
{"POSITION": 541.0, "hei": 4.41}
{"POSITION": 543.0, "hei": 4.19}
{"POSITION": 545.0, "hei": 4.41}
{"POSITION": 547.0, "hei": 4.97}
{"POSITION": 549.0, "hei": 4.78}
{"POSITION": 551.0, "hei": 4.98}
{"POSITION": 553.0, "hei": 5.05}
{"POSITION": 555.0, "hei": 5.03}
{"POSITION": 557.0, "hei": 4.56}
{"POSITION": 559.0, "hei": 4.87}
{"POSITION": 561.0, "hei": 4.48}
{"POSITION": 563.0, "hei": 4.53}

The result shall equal 1.2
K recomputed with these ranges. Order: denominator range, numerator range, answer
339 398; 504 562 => 1.37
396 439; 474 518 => 1.16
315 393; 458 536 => 1.26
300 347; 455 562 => 1.30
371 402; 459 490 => 1.18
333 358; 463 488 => 1.18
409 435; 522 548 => 1.23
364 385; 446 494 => 1.17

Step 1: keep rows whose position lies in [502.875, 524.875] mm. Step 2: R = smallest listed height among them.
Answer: 4.1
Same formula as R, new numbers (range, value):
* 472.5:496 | 3.73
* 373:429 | 3.01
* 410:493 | 3.36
